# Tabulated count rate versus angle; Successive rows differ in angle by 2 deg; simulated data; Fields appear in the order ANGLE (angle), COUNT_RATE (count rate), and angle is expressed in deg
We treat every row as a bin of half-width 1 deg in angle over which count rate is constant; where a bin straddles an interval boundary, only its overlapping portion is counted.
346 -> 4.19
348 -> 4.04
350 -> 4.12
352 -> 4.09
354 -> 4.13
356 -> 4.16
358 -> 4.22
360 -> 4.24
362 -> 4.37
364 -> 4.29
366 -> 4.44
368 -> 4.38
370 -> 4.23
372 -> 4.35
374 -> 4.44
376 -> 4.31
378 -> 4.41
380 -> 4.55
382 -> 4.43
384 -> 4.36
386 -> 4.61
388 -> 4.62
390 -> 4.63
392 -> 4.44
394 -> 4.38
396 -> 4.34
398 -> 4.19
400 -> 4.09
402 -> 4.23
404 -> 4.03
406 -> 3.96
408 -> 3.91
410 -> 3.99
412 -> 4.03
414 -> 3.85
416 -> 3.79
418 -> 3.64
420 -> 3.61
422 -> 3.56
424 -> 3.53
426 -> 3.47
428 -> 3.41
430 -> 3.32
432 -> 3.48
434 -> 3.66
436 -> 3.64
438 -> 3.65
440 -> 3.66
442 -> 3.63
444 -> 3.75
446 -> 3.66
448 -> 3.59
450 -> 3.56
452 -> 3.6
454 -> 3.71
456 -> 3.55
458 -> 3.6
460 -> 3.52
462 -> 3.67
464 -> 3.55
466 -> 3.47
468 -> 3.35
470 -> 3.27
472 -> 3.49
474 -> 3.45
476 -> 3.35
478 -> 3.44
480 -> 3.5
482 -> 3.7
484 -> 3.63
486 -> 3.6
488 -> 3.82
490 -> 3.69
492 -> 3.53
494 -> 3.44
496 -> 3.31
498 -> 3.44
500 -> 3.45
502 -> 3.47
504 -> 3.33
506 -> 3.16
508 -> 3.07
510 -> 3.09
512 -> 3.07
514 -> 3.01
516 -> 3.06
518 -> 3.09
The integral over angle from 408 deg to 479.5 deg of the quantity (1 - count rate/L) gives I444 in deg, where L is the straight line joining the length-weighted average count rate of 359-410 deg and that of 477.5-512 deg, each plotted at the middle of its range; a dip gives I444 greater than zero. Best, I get 4.8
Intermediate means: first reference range 4.32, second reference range 3.44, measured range 3.59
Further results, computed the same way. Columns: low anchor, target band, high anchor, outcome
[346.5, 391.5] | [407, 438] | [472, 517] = 2.18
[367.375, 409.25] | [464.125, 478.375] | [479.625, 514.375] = 0.85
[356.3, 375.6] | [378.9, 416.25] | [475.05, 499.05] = -1.11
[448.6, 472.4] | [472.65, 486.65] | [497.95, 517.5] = -0.52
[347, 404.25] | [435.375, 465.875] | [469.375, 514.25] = 0.94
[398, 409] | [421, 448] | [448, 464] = 1.51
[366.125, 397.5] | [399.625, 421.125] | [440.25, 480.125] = 1.01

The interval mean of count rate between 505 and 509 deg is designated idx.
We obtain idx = 3.12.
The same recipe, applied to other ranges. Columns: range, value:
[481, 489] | 3.69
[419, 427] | 3.54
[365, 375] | 4.37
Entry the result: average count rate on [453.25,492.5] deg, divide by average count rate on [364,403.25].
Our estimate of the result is 0.81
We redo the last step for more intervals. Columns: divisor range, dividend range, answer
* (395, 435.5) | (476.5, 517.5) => 0.89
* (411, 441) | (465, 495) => 0.97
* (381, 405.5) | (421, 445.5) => 0.82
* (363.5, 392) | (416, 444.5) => 0.81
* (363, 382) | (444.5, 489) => 0.81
